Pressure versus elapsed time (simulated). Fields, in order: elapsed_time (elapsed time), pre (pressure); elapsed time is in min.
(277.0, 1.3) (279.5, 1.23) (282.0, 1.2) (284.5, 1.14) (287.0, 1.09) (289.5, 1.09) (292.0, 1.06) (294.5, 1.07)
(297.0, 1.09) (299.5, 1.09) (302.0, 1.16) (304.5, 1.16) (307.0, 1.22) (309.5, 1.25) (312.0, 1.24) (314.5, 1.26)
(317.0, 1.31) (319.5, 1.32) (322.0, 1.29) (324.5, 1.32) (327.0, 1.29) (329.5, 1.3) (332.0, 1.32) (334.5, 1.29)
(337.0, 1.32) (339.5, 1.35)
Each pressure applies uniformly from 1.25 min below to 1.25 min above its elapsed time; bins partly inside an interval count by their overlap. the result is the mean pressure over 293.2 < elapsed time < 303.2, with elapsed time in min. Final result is 1.1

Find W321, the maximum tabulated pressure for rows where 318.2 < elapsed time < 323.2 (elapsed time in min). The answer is 1.32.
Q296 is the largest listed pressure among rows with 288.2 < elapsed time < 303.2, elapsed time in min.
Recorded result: 1.16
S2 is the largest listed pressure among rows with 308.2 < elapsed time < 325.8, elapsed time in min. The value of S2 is 1.32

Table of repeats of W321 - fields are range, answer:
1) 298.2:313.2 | 1.25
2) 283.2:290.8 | 1.14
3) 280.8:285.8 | 1.2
